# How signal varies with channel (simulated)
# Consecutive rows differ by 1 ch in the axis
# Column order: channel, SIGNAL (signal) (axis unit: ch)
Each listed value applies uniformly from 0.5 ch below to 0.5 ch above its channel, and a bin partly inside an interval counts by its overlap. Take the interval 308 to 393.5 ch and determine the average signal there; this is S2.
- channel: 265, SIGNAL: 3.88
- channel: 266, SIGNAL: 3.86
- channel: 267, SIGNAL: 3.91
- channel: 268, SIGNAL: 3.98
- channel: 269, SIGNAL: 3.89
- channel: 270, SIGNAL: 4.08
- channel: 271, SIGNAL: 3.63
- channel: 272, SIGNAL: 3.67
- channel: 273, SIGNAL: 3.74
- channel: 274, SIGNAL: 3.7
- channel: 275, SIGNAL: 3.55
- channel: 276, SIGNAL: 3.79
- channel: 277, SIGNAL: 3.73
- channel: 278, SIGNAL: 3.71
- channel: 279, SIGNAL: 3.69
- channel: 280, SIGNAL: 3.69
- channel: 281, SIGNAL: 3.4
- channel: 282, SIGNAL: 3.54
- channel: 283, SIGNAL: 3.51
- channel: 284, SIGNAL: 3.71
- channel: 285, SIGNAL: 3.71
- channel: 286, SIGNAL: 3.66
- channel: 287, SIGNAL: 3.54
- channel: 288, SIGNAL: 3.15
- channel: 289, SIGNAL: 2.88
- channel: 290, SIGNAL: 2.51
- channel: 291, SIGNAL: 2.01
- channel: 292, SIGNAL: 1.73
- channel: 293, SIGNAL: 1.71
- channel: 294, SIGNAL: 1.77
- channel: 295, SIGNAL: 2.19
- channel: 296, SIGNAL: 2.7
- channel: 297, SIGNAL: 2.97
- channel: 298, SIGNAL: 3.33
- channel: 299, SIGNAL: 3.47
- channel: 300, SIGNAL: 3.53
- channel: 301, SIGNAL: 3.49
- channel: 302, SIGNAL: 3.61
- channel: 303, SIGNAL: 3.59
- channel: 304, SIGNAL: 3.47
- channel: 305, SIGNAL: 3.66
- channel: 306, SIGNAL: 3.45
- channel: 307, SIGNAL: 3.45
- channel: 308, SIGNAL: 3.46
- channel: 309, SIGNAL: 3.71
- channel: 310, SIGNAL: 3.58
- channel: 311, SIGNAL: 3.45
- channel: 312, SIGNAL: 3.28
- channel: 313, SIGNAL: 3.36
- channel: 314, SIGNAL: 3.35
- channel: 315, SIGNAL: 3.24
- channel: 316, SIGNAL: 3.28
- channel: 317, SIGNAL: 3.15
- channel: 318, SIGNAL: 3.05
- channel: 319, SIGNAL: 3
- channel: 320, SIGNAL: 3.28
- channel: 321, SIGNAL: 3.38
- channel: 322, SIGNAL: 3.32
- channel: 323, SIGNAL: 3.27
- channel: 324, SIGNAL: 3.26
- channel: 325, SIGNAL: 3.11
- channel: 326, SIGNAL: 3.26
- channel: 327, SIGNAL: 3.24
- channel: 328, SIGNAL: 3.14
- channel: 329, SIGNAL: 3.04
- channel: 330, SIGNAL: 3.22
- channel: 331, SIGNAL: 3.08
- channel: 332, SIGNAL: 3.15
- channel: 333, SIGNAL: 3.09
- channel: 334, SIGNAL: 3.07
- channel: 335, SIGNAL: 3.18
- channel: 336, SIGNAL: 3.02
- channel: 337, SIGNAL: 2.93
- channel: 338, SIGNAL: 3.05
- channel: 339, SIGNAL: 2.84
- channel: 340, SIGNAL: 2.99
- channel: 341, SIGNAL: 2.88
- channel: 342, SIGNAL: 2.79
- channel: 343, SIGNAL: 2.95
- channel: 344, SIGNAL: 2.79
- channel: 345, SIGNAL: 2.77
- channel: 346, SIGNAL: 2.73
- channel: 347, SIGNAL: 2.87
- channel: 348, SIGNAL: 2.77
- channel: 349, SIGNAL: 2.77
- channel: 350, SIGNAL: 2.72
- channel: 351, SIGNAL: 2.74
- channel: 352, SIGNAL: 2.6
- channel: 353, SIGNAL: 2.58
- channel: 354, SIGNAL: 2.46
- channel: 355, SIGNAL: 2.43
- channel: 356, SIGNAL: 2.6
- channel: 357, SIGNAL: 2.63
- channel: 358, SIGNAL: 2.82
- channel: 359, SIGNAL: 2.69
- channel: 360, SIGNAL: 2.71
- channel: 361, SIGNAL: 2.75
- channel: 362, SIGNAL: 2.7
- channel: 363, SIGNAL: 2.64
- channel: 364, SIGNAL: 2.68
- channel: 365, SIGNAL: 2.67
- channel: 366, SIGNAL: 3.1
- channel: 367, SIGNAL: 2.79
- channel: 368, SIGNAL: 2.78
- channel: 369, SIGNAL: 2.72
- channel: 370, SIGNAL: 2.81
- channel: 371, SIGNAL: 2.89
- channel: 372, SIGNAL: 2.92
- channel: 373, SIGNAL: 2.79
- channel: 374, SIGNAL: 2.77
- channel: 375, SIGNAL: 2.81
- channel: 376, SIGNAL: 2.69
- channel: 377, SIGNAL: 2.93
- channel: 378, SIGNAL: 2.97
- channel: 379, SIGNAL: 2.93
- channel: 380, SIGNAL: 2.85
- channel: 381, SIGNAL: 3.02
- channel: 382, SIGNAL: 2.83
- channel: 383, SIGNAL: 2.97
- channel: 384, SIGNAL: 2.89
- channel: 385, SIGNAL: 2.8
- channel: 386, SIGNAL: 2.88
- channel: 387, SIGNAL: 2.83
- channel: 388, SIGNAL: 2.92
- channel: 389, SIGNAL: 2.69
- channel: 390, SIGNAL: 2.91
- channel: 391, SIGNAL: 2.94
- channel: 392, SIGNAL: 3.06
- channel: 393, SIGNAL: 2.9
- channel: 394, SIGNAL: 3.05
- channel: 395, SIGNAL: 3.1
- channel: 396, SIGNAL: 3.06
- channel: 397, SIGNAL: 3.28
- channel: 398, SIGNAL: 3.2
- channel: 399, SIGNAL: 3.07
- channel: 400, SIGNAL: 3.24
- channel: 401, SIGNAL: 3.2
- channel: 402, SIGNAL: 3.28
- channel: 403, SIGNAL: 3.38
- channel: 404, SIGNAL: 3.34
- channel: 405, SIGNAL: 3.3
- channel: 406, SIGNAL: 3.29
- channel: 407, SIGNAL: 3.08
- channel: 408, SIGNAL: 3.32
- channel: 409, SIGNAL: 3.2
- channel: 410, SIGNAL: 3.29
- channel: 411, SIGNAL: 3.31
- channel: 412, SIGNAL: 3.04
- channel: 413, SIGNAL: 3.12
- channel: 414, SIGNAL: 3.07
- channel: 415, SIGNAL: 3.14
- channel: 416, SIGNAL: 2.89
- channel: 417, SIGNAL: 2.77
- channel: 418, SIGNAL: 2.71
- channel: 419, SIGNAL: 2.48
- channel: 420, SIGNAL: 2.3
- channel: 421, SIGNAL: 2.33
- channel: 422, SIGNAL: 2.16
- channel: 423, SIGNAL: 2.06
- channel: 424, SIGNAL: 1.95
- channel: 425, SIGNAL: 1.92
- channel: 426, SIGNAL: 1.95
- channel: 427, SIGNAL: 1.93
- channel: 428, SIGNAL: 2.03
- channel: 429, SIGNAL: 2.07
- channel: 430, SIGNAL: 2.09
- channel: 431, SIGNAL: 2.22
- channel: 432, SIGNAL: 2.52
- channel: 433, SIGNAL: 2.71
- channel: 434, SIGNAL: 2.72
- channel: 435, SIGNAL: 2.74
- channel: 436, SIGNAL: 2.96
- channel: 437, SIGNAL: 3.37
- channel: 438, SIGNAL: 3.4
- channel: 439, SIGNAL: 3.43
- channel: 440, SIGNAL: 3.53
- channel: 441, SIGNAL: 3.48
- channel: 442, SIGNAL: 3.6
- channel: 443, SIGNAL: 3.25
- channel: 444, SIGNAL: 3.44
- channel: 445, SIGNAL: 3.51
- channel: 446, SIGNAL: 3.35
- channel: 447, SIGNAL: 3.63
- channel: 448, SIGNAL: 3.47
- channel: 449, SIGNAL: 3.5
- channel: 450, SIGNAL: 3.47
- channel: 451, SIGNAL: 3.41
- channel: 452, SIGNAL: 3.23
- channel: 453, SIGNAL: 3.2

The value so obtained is 2.95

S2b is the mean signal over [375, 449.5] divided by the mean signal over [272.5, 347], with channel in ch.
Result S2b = 0.9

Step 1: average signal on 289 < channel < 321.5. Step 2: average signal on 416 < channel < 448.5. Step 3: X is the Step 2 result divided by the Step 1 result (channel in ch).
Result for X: 0.89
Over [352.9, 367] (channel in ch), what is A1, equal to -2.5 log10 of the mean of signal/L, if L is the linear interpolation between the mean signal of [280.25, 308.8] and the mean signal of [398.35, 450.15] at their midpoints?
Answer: 0.13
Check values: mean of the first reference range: 3.13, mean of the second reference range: 2.93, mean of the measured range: 2.68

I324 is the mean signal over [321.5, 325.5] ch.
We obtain 3.24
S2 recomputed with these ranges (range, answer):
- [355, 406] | 2.91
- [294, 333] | 3.26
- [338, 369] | 2.75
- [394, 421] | 3.08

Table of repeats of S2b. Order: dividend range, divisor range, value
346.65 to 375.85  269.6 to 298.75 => 0.85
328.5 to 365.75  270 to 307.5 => 0.86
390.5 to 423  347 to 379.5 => 1.10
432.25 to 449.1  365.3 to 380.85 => 1.15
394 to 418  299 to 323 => 0.93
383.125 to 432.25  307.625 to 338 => 0.87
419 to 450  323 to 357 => 0.96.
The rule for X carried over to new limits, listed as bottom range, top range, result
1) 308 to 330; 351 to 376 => 0.83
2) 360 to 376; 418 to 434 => 0.80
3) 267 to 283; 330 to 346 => 0.80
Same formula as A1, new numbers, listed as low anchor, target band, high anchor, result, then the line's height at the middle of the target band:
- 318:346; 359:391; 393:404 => 0.11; 3.14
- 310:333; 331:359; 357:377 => 0.06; 2.99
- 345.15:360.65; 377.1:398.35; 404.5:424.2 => -0.07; 2.78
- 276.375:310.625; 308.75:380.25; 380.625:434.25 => 0.03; 3.04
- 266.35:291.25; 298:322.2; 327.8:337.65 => -0.04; 3.28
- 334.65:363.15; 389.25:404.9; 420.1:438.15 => -0.23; 2.53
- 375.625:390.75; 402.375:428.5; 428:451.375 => 0.09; 3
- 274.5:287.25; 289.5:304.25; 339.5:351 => 0.22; 3.43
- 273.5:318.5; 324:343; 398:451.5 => 0.04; 3.17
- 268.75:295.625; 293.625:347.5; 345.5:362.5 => -0.08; 2.94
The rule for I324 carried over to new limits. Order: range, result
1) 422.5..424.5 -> 2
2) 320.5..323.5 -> 3.32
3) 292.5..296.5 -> 2.09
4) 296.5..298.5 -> 3.15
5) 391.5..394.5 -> 3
